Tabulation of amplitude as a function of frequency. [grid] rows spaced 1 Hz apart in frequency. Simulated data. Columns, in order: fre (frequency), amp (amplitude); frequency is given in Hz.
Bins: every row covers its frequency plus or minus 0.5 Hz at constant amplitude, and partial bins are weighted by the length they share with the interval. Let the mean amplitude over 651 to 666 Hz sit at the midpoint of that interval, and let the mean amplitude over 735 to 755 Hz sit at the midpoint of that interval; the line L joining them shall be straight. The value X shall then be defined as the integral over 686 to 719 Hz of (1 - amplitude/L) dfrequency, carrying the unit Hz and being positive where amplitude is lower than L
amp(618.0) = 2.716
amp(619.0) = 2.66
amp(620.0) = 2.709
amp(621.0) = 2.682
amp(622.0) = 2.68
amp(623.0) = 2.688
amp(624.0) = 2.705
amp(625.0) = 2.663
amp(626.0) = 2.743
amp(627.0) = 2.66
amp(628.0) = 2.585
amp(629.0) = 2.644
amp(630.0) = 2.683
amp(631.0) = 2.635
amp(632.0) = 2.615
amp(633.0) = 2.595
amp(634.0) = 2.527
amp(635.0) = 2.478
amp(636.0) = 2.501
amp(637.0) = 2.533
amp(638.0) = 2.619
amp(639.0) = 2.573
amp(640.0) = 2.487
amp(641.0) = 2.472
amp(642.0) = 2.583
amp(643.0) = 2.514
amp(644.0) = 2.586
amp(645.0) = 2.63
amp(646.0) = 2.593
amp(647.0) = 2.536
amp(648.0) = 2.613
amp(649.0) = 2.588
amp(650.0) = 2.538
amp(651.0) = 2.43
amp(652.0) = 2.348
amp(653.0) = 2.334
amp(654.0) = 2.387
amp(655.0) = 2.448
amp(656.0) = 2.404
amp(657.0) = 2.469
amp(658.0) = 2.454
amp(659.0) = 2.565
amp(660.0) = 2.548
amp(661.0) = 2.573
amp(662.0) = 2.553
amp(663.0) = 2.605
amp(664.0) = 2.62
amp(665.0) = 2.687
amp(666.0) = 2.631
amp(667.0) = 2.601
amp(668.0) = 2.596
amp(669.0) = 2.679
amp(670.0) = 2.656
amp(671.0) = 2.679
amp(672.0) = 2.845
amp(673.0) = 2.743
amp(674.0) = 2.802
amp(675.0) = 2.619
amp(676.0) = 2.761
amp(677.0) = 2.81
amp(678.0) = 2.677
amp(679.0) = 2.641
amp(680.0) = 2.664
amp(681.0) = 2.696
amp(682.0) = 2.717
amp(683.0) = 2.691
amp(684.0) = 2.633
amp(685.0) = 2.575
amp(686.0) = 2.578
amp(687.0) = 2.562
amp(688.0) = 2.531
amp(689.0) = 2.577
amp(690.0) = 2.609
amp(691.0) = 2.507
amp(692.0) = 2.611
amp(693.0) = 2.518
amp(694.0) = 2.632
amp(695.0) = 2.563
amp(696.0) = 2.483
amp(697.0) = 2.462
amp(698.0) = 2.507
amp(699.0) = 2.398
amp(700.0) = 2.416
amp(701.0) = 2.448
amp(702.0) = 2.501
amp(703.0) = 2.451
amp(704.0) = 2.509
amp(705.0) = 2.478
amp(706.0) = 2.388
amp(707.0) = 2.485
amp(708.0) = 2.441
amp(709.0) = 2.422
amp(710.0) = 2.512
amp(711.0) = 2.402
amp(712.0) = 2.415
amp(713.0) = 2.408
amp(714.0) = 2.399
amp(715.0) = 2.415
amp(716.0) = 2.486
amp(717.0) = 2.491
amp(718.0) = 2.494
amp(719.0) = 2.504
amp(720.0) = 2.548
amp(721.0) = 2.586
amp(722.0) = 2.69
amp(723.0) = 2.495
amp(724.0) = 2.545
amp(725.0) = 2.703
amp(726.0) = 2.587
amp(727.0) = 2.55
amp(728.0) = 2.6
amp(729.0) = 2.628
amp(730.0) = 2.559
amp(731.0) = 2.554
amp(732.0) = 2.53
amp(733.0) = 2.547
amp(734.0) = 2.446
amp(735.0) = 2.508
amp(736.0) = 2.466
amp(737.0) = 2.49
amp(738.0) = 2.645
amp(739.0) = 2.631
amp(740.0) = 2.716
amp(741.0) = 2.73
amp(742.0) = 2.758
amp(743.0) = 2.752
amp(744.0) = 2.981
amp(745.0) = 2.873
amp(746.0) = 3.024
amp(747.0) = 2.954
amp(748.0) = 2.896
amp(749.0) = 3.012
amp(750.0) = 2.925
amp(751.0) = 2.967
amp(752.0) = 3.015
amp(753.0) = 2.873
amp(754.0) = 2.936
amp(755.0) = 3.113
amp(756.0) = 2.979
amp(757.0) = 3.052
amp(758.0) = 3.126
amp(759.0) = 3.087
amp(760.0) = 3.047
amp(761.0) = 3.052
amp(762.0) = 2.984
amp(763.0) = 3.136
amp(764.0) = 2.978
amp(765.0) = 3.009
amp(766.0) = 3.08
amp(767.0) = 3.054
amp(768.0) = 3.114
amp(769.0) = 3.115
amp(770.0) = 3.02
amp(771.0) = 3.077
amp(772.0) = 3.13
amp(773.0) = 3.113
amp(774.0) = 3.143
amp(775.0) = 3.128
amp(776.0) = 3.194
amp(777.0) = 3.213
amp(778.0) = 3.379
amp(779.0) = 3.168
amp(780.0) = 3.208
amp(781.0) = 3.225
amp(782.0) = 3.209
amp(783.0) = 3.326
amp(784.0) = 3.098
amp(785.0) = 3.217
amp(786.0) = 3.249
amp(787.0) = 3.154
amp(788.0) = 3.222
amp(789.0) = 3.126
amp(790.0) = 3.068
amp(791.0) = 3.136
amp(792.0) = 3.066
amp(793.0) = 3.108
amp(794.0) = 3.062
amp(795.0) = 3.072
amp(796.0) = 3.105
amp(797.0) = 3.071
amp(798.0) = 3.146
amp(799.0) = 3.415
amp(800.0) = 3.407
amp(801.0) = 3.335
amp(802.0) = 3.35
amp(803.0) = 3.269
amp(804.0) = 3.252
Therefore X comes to 2.2 Hz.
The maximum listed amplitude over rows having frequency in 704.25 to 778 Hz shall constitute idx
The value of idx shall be 3.379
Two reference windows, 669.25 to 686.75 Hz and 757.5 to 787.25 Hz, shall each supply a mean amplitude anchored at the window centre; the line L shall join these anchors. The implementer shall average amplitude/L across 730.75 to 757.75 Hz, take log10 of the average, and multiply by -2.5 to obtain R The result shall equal 0.08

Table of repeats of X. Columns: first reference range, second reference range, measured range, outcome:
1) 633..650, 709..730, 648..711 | -0.6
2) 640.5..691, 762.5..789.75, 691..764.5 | 6.2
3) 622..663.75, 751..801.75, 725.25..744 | 2.2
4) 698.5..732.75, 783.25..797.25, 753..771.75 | -1.0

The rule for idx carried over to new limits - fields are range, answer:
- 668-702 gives 2.845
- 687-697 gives 2.632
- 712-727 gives 2.703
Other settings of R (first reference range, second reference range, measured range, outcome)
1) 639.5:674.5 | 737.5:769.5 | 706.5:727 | 0.13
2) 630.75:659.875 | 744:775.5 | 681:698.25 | 0.06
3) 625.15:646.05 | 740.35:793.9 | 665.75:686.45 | 0.02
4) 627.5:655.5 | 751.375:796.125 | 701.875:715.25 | 0.16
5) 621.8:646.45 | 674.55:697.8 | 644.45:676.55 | 0.01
